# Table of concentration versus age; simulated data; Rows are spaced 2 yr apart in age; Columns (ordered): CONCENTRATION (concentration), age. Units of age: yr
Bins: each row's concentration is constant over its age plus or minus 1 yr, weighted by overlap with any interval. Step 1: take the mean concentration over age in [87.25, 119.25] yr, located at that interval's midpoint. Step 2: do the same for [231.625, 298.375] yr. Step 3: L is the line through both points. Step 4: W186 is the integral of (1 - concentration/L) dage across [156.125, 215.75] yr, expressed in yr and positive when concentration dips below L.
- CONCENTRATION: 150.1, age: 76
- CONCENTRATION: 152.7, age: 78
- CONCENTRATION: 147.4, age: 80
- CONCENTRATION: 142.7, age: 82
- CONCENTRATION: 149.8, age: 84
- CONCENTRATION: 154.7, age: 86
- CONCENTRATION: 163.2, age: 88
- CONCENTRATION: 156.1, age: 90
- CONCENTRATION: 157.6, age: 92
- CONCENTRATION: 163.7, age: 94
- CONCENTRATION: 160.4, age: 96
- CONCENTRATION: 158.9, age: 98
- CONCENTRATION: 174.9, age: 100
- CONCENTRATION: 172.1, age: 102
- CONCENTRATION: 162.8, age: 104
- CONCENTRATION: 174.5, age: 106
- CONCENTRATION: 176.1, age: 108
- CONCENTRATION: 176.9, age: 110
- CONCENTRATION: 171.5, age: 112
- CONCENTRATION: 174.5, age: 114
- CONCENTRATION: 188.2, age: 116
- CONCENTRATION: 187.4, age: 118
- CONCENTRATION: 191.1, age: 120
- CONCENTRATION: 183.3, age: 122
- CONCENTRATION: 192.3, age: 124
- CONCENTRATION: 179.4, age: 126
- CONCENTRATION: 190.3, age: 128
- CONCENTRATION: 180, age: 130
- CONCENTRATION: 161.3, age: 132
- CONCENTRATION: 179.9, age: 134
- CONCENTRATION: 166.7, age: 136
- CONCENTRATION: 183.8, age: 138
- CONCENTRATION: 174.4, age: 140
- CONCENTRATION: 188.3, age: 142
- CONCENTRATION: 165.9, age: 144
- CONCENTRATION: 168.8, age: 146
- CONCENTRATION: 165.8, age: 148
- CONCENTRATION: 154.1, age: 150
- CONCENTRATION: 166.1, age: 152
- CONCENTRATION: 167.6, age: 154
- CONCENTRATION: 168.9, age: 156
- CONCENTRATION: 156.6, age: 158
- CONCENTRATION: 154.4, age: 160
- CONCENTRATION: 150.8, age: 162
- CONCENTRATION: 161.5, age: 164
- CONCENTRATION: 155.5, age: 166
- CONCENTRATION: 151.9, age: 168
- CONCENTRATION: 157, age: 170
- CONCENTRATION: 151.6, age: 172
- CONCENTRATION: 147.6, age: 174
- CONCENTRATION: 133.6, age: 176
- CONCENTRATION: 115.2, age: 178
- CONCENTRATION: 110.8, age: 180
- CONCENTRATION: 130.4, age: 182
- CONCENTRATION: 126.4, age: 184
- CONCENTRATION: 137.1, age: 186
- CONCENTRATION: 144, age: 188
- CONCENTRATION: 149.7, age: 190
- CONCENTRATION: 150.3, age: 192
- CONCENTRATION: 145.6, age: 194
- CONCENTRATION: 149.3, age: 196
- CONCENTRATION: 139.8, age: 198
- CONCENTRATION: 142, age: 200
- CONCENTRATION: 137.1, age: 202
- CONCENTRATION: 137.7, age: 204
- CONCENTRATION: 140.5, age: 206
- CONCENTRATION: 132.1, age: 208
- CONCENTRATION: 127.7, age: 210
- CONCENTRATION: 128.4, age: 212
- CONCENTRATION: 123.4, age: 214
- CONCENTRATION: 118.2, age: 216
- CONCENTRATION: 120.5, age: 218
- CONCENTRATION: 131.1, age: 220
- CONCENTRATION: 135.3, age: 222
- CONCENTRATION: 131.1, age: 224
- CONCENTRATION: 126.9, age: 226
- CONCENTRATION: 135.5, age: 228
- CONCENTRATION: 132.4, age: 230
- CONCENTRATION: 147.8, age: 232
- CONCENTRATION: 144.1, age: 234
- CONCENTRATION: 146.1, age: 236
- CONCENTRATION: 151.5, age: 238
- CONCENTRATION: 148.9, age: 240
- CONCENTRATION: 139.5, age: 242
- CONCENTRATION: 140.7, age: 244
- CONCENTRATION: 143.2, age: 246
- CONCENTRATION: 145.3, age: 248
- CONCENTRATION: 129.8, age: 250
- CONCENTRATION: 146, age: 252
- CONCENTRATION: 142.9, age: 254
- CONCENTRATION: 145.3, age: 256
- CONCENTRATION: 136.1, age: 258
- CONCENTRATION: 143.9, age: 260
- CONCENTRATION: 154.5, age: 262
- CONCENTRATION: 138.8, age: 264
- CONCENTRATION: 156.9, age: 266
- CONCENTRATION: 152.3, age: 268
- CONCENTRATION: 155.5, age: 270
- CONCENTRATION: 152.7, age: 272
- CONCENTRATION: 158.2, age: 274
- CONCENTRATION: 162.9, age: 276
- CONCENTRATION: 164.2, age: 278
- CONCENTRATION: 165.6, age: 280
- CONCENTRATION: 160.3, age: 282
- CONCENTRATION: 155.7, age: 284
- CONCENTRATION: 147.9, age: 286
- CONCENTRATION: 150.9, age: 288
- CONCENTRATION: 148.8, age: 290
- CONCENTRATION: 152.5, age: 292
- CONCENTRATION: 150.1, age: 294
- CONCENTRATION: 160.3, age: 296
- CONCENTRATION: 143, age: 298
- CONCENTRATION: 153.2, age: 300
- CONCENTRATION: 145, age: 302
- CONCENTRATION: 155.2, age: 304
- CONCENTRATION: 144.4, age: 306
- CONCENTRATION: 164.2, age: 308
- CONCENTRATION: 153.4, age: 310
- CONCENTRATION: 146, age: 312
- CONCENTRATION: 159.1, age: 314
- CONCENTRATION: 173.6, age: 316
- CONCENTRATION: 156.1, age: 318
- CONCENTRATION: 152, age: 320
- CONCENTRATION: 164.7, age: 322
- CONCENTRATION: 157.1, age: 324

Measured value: 6.9 yr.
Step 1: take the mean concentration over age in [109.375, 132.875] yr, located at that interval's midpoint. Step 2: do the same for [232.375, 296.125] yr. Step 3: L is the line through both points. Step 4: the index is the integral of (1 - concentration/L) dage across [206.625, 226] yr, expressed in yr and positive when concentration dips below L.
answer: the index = 3.93 yr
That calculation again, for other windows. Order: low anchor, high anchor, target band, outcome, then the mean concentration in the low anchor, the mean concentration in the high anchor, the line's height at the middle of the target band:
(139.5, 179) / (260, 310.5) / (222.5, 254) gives 2.95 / 158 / 154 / 155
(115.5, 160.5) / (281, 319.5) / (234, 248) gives 1.42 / 175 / 154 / 161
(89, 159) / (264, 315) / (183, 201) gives 2.43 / 173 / 154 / 165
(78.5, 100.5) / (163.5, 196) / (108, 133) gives -4.88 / 157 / 142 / 152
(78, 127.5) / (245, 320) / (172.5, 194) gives 3.44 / 169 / 152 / 161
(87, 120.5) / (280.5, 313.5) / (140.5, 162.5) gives 0.19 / 171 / 152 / 166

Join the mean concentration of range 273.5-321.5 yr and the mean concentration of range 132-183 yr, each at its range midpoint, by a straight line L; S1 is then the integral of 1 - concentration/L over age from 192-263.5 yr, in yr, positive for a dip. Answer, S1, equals 8.1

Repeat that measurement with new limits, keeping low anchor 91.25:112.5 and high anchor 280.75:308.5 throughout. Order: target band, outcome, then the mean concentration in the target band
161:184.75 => 3.1 yr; 141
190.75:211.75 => 2.6 yr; 140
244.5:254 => 0.9 yr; 141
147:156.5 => 0.0 yr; 164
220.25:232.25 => 1.8 yr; 134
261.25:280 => -0.2 yr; 156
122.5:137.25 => -1.2 yr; 179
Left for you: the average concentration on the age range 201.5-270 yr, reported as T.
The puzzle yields 139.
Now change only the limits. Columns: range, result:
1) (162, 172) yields 155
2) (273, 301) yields 155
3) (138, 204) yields 151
